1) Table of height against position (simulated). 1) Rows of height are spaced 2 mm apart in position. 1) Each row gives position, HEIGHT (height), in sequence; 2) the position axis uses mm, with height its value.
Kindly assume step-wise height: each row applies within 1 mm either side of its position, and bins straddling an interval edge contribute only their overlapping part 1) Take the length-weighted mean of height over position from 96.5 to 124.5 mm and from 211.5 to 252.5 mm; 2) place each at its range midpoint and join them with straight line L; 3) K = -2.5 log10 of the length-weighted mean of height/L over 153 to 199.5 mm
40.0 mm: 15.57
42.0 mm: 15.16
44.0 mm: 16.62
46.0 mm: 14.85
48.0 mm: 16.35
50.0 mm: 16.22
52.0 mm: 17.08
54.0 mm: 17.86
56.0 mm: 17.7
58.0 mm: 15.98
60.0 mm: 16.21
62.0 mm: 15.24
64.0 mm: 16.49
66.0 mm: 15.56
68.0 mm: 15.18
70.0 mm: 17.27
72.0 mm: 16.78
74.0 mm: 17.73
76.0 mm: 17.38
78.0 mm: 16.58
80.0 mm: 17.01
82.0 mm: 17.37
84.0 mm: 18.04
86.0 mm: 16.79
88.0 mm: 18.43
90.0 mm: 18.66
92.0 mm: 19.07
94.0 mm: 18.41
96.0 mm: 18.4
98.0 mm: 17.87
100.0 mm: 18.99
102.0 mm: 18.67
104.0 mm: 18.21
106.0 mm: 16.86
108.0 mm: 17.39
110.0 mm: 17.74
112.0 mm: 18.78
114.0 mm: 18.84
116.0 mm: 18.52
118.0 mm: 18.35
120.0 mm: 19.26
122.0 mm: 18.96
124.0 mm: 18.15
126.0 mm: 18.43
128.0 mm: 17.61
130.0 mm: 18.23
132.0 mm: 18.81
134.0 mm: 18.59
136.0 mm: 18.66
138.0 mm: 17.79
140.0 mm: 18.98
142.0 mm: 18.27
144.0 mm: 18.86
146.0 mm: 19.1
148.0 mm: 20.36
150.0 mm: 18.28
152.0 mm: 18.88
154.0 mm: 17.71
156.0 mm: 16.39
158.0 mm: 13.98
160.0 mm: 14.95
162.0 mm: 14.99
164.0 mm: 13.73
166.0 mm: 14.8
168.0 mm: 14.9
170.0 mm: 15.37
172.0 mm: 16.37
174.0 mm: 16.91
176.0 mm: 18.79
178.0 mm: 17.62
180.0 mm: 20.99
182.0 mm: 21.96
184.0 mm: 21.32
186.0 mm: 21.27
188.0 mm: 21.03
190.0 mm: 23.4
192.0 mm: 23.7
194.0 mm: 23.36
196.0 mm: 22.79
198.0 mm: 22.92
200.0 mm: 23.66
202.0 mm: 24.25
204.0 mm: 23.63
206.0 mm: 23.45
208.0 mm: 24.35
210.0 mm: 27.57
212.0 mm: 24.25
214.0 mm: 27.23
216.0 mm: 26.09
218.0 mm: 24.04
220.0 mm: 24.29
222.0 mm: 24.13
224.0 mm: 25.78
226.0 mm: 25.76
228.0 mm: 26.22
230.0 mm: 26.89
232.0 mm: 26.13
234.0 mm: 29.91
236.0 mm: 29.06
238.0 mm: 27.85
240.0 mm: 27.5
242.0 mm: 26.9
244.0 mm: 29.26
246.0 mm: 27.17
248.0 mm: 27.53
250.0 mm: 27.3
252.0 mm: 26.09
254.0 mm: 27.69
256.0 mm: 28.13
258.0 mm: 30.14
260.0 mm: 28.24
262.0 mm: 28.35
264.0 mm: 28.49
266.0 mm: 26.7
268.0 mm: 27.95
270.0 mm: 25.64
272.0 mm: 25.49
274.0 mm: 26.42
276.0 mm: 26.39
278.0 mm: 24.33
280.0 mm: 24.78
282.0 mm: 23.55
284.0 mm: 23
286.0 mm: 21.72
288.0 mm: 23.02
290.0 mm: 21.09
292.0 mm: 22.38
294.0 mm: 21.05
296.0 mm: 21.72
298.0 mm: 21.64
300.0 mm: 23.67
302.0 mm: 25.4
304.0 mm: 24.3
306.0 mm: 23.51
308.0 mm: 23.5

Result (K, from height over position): 0.22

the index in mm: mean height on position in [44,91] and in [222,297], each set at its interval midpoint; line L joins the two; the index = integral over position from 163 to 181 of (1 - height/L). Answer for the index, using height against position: 4.34 mm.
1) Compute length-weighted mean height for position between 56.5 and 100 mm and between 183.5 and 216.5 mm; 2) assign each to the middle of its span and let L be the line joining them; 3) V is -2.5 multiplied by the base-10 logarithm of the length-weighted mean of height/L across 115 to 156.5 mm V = 0.10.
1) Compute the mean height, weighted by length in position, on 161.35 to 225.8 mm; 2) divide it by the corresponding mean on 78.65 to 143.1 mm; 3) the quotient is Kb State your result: 1.2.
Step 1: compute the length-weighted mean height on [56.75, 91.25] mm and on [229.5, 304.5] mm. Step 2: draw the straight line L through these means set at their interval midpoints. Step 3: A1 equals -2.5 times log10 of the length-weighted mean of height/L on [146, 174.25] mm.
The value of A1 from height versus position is 0.26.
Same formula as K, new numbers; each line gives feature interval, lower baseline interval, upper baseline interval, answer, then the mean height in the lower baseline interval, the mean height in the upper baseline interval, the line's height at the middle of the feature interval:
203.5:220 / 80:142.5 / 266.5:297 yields -0.16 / 18.3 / 23.9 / 21.6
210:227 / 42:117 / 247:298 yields -0.10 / 17.3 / 25.4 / 23.1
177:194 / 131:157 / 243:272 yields 0.02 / 18.5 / 27.7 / 21.9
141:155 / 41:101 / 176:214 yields 0.10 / 17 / 22.9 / 20.7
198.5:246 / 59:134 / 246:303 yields -0.13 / 17.7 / 25.3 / 23.1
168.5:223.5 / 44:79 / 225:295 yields 0.04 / 16.5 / 26.2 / 23.1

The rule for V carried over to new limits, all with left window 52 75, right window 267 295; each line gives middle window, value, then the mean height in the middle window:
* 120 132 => 0.018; 18.4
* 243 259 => -0.209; 27.9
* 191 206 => -0.110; 23.5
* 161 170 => 0.340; 14.7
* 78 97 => -0.034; 17.9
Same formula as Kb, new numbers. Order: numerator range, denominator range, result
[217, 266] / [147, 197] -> 1.47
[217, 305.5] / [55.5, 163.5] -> 1.46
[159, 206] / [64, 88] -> 1.17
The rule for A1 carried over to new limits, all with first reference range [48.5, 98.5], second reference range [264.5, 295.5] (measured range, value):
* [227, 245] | -0.22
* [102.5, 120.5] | 0.02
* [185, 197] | -0.07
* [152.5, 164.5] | 0.28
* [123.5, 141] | 0.05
